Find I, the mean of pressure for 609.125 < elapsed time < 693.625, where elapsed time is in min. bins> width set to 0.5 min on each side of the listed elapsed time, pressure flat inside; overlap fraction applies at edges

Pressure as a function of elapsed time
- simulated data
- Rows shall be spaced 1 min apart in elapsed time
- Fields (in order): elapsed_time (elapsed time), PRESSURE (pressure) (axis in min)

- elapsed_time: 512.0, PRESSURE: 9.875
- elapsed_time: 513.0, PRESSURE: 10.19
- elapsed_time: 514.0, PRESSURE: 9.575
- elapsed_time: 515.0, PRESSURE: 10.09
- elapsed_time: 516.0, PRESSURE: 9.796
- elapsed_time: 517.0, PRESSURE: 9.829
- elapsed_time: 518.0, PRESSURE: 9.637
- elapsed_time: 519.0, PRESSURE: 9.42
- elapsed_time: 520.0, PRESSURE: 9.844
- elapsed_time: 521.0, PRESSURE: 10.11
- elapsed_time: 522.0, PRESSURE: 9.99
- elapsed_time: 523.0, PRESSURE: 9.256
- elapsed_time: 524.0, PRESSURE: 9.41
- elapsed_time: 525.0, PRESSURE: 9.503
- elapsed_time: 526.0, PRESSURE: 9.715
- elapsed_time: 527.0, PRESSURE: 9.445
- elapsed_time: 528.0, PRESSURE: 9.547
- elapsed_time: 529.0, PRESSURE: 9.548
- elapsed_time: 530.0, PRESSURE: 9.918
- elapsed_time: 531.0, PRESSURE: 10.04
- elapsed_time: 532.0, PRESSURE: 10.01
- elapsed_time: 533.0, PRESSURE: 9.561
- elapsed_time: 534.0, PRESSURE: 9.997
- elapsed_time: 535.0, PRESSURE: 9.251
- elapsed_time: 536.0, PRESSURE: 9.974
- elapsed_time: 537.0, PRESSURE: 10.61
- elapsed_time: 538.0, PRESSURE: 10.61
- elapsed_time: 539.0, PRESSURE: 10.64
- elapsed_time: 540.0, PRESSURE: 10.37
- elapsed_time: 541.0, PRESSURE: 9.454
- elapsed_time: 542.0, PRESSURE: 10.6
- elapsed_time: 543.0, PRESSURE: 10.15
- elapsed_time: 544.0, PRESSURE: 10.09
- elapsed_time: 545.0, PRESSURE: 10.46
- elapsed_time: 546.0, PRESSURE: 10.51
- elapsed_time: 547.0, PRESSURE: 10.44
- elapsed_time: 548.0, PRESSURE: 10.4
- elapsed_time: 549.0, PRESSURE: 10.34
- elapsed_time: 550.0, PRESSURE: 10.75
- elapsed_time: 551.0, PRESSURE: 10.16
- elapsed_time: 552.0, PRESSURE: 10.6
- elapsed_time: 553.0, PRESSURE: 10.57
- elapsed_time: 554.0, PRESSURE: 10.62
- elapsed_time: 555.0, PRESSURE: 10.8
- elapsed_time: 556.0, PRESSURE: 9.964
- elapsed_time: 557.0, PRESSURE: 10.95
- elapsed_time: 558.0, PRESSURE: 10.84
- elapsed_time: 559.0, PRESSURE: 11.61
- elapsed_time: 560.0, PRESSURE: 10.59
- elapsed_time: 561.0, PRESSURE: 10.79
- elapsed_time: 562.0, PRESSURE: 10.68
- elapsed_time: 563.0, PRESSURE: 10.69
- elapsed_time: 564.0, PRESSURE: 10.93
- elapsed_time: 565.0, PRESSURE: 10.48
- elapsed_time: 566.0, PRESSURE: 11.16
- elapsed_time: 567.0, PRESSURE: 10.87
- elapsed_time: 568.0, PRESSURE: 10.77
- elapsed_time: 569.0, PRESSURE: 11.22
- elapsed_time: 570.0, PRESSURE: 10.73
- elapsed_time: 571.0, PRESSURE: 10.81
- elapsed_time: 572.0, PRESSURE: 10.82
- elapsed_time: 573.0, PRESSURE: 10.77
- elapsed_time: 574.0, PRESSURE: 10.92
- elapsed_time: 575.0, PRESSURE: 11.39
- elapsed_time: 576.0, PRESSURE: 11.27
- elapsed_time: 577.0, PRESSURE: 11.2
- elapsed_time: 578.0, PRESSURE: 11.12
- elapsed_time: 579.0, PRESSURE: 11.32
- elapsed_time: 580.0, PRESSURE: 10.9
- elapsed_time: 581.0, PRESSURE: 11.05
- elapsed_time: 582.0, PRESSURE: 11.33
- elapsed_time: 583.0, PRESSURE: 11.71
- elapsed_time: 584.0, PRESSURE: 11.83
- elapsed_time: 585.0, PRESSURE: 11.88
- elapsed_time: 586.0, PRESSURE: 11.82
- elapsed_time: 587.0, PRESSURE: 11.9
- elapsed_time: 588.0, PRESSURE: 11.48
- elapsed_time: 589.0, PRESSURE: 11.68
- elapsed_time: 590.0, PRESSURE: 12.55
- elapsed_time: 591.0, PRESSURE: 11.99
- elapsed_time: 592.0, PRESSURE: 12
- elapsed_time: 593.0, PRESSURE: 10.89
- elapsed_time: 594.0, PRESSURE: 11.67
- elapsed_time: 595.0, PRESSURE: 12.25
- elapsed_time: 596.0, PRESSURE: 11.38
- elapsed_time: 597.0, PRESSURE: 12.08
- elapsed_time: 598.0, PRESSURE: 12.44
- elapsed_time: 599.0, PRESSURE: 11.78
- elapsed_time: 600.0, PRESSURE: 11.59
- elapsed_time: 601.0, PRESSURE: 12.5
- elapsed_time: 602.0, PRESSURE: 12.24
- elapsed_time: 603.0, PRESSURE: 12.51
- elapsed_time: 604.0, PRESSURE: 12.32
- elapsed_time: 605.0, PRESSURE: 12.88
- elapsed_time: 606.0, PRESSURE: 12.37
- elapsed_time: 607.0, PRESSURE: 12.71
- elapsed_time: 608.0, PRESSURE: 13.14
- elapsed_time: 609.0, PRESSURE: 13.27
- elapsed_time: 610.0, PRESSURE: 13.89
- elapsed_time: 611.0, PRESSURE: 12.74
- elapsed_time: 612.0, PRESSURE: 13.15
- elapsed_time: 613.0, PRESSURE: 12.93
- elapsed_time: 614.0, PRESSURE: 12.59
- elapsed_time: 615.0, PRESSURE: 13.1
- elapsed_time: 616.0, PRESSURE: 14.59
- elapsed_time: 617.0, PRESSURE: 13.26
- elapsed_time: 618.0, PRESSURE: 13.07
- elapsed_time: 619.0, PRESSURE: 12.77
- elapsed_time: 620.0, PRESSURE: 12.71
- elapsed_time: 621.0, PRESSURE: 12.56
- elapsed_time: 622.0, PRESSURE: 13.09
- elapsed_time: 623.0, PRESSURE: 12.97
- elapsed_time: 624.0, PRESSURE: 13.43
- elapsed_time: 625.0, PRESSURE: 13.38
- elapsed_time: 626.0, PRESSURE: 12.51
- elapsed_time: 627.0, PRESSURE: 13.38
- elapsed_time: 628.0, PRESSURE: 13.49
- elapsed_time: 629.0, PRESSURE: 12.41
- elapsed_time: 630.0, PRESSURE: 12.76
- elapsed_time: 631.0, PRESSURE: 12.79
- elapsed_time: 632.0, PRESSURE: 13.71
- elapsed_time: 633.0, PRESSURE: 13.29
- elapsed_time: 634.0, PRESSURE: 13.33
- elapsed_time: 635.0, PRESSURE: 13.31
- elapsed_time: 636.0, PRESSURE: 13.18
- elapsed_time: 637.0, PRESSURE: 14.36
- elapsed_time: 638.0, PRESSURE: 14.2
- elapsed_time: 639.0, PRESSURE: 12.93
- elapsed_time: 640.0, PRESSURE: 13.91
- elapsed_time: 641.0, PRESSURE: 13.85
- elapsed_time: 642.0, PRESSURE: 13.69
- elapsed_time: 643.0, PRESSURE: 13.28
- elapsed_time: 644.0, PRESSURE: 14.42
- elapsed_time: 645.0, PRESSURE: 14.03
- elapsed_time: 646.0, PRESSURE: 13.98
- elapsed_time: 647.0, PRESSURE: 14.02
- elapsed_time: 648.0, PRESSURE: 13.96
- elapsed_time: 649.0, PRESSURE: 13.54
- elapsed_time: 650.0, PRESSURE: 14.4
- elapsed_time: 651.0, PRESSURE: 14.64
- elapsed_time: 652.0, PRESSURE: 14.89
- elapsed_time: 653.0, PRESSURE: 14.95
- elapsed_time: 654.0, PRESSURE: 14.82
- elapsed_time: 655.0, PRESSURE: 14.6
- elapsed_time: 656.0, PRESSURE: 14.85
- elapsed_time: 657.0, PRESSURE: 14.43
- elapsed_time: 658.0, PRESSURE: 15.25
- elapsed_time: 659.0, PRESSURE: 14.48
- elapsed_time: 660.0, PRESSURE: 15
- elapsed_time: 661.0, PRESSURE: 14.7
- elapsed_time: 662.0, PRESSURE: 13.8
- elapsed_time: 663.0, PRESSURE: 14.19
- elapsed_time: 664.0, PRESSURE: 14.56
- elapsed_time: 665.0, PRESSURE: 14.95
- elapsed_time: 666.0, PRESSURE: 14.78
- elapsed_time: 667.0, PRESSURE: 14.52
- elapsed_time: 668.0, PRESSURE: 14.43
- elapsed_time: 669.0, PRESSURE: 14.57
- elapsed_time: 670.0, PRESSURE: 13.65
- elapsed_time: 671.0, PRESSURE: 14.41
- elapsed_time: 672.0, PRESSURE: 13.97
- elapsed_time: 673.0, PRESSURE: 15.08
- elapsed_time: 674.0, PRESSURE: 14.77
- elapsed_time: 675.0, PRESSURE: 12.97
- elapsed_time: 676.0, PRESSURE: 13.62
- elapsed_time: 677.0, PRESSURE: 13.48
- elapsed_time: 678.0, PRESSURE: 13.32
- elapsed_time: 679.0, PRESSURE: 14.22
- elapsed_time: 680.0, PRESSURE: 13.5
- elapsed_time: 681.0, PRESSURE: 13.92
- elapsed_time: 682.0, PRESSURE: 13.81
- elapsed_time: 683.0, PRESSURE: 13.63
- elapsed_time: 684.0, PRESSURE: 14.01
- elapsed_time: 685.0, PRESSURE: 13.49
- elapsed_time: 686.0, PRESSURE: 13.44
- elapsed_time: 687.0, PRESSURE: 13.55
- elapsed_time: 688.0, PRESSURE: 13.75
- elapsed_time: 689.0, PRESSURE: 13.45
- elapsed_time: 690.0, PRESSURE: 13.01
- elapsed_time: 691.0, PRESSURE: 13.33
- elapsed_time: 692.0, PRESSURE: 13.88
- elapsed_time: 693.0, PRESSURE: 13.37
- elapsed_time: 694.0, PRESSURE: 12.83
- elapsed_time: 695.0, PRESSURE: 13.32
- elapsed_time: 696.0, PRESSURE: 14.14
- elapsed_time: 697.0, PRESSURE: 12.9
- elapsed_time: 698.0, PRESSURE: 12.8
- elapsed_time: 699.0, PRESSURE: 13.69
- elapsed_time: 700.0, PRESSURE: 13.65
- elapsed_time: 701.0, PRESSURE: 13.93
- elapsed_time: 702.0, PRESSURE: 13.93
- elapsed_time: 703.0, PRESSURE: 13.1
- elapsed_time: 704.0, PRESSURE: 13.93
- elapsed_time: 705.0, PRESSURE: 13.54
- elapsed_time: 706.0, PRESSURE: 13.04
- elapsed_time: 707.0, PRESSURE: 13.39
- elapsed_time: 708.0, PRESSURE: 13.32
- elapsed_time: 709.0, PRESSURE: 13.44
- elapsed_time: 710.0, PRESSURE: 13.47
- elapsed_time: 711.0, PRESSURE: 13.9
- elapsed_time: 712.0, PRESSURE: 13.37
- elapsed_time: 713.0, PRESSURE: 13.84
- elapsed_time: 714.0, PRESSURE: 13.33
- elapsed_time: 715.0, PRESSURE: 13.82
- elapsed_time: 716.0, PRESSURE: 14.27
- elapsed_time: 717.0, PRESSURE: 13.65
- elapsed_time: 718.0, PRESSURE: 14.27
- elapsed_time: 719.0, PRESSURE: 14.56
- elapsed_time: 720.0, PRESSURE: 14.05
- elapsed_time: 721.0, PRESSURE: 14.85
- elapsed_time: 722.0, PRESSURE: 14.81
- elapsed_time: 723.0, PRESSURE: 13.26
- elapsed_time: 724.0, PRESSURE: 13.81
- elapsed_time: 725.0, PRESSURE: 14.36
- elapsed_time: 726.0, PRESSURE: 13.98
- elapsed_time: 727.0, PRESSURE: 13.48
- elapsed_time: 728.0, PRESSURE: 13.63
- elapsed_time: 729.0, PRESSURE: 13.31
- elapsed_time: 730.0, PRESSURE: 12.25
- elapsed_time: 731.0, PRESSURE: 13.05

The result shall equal 13.8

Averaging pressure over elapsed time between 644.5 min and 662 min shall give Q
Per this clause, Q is 14.5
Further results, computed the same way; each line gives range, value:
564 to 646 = 12.4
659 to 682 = 14.2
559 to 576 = 10.9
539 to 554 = 10.4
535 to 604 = 11.1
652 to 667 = 14.7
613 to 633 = 13.1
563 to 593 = 11.3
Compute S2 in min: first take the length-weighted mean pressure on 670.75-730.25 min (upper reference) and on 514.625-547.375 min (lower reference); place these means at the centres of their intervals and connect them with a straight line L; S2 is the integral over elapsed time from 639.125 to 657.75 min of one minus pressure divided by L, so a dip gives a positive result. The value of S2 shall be -2.5 min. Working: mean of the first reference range 9.93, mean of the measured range 14.2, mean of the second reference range 13.7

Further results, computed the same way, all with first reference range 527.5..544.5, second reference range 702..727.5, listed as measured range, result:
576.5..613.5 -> -2.6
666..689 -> -1.6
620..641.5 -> -2.2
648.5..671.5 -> -3.5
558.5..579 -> -0.5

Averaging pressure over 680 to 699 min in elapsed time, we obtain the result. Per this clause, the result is 13.5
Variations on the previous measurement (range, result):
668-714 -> 13.6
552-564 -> 10.7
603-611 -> 12.9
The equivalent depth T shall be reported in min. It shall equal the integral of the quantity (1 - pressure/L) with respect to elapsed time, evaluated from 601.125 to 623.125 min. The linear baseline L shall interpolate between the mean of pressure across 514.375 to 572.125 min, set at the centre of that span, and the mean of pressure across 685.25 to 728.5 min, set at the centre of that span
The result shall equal -2.3 min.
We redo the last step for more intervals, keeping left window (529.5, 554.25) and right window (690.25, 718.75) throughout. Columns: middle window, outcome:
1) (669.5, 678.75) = -0.7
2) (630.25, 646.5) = -1.9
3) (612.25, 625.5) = -1.5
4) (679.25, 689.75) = -0.4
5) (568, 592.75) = -0.8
